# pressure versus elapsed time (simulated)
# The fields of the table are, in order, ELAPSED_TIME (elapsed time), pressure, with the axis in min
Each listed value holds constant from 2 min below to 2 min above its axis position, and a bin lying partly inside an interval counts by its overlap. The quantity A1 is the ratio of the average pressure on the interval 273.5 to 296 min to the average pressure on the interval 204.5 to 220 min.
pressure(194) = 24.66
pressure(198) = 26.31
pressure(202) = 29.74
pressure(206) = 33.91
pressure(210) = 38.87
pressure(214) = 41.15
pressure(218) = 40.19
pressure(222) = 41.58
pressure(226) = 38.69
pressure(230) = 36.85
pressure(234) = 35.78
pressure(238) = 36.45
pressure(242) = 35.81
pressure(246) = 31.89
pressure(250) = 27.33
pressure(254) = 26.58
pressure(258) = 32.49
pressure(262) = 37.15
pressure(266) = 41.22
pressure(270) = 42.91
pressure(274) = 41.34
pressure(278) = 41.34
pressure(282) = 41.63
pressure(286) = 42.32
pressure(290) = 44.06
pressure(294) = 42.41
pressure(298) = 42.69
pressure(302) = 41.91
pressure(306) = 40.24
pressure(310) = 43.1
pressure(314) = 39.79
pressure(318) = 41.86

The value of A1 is 1.1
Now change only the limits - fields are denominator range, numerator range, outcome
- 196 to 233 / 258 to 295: 1.13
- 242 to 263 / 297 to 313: 1.34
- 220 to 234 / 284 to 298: 1.11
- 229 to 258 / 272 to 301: 1.29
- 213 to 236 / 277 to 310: 1.08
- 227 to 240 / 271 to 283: 1.14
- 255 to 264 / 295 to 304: 1.25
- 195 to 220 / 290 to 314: 1.21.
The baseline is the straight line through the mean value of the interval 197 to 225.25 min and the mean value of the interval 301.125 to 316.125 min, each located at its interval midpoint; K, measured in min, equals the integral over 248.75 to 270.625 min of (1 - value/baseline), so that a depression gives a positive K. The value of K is 2.5 min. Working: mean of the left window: 36.4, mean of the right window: 41.2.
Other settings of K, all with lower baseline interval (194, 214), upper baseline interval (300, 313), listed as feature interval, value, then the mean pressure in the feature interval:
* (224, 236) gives -0.8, 37.1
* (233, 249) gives 0.5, 34.5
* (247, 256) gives 2.2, 27.5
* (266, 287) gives -1.6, 41.8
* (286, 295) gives -0.7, 43.1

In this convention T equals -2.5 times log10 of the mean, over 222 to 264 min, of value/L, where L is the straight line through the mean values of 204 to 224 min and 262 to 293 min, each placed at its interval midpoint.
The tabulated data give 0.18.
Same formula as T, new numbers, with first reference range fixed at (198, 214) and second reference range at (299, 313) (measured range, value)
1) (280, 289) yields -0.06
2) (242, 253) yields 0.22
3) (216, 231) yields -0.12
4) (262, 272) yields -0.06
